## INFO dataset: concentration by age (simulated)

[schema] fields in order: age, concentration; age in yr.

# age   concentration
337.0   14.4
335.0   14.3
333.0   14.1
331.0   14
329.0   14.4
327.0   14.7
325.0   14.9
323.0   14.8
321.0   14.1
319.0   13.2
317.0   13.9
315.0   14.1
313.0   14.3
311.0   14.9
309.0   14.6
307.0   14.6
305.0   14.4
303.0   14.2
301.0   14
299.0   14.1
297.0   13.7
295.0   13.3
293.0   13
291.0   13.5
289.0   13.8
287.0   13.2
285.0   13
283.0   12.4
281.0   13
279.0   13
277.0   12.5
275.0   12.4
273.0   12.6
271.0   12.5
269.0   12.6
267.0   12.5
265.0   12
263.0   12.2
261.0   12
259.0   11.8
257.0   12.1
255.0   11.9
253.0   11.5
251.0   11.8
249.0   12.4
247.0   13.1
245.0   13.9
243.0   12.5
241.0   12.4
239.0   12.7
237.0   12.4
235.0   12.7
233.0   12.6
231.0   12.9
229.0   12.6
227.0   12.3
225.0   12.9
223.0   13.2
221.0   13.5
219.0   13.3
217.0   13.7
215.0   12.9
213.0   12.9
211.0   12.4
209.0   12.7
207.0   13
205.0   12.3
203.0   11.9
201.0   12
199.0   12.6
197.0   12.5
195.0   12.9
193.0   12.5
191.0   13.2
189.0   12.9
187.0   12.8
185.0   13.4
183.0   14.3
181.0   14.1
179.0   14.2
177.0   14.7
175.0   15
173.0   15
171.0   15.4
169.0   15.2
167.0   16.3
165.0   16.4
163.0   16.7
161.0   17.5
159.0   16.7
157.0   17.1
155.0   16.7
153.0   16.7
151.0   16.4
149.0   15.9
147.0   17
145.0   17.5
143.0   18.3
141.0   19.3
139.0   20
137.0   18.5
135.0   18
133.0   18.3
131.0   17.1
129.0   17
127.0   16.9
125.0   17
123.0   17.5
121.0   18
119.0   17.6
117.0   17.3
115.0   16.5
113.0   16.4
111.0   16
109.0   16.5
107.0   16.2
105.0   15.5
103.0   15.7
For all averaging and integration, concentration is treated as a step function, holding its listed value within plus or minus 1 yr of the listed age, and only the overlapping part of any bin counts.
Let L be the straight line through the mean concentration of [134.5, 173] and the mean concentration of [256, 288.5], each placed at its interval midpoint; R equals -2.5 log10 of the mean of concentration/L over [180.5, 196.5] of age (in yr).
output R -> 0.19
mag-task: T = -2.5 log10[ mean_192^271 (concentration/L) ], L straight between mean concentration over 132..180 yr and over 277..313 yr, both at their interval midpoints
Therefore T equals 0.20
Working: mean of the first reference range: 16.8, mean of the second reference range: 13.7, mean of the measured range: 12.6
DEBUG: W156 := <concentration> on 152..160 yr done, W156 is 16.8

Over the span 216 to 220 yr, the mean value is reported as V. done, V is 13.5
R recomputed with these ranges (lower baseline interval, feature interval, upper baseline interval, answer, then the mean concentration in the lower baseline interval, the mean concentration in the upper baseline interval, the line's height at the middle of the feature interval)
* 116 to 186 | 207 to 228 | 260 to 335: 0.17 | 16.7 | 13.5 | 15.2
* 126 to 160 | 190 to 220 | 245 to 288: 0.17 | 17.5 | 12.4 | 15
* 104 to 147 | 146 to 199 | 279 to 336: 0.10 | 17.4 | 13.9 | 16.5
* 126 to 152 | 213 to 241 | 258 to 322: 0.18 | 17.7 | 13.3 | 15.1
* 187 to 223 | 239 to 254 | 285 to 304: 0.05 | 12.8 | 13.6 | 13.2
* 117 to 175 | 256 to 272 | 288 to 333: 0.22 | 17.1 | 14.1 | 15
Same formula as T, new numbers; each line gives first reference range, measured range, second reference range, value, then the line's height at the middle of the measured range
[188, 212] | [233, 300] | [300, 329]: 0.08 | 13.6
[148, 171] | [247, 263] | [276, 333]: 0.22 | 14.7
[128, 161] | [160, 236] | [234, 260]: 0.09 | 14.9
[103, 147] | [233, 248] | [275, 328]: 0.17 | 15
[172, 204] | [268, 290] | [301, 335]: 0.10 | 14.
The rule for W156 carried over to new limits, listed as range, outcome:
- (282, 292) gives 13.2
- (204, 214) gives 12.7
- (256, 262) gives 12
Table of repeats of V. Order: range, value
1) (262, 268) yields 12.2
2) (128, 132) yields 17.1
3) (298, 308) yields 14.3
